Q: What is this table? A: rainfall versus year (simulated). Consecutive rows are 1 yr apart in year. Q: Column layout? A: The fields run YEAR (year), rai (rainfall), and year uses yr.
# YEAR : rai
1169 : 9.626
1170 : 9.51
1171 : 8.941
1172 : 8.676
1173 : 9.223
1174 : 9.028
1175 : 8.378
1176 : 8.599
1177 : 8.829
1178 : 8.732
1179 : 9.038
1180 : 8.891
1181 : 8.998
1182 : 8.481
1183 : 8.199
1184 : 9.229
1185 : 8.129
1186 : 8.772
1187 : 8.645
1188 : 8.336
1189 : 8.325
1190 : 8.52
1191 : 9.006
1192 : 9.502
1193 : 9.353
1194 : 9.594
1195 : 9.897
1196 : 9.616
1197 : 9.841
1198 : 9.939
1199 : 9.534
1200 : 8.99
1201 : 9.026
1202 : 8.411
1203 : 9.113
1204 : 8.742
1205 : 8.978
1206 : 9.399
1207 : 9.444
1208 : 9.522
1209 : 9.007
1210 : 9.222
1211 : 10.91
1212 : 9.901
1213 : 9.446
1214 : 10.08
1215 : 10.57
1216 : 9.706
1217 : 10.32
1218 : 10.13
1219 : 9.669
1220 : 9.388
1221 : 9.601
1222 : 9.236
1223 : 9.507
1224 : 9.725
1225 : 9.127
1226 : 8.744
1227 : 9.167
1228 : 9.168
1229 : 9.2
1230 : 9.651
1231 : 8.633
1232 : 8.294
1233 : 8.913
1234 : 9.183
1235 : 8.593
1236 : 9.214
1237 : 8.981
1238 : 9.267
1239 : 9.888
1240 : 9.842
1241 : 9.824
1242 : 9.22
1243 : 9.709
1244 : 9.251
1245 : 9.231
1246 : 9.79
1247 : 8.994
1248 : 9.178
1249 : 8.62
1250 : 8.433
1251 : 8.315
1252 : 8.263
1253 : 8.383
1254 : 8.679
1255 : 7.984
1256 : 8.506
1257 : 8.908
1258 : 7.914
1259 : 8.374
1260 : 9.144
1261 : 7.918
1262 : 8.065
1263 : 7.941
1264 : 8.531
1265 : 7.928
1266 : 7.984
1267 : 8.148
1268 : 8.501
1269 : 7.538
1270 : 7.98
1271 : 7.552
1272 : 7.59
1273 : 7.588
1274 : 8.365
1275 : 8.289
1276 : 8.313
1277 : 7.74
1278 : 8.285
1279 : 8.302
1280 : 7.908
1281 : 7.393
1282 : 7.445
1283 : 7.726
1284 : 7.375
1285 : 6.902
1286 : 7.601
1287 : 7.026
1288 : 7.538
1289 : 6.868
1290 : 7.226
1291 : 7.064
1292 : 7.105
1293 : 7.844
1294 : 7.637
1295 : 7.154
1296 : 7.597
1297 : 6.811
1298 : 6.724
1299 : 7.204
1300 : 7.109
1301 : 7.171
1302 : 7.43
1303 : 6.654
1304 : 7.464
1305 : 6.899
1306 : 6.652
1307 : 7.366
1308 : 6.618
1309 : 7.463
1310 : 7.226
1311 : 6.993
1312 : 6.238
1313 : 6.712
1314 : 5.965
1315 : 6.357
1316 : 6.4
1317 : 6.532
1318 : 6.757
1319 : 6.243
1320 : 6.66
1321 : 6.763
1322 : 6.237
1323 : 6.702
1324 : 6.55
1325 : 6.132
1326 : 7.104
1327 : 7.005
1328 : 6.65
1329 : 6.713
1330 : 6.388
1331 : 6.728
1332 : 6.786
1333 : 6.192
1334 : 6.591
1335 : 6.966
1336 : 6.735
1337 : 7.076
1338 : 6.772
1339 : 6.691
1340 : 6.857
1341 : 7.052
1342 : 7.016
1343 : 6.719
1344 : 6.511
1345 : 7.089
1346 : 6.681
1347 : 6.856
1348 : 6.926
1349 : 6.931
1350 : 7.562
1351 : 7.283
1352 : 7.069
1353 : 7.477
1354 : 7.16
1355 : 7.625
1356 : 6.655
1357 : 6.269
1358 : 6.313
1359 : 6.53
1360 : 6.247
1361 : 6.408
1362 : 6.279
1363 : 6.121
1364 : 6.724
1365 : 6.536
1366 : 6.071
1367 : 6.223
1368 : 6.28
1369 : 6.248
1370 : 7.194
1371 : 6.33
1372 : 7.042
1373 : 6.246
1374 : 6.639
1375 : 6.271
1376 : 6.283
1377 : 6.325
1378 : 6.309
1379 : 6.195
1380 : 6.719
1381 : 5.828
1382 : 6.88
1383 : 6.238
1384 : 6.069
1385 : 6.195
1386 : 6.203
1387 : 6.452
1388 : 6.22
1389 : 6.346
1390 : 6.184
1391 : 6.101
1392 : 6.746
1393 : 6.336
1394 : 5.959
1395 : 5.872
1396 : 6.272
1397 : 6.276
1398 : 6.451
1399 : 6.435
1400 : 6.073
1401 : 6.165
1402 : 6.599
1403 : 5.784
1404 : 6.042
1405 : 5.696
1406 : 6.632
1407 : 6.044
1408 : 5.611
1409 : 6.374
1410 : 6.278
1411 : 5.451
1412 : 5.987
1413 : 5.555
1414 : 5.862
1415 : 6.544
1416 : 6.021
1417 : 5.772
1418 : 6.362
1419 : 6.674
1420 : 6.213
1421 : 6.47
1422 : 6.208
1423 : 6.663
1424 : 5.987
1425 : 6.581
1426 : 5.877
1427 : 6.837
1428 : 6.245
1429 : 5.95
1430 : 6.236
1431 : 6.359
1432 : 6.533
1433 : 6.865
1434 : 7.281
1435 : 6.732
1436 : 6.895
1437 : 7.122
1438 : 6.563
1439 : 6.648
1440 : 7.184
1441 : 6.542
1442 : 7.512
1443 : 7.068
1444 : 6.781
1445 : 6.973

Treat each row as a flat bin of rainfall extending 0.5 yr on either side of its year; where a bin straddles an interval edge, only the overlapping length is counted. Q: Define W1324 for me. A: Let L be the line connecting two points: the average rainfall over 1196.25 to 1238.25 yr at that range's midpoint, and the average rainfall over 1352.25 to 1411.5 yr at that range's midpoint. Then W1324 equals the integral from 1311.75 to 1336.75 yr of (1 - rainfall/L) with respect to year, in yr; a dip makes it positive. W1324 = 2.8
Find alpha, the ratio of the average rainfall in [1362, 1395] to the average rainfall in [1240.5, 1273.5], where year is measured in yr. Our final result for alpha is 0.7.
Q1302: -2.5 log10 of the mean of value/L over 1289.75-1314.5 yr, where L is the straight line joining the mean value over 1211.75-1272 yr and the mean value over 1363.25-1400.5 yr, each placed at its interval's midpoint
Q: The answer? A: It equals 0.114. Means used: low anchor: 8.95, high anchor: 6.34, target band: 7.05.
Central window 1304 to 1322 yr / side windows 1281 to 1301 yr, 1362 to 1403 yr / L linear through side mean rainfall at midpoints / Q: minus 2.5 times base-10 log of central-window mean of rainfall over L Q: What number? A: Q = 0.05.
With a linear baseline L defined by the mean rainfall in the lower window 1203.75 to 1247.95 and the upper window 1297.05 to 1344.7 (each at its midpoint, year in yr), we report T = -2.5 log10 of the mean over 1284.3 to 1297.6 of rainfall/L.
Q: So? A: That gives 0.050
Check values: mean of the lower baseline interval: 9.42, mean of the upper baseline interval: 6.76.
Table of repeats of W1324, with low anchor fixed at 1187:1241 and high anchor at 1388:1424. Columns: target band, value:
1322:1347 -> 2.1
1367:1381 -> 0.6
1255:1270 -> 0.6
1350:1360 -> 0.1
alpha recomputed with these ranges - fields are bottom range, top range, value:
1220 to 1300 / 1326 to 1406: 0.78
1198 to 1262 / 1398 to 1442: 0.69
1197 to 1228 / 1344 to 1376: 0.70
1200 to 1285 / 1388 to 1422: 0.70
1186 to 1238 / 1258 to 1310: 0.82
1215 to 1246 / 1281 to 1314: 0.76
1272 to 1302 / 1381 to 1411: 0.83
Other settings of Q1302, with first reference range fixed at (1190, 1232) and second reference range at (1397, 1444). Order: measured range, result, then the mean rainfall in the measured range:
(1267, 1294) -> 0.103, 7.67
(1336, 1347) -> 0.104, 6.84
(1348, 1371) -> 0.090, 6.69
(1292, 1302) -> 0.131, 7.25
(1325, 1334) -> 0.158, 6.66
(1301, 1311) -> 0.138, 7.09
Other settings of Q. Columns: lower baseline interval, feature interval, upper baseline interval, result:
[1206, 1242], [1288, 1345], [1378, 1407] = 0.13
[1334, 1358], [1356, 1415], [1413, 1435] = 0.06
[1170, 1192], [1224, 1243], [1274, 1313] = -0.14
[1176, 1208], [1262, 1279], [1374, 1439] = 0.00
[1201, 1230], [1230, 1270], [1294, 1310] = -0.02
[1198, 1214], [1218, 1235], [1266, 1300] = -0.04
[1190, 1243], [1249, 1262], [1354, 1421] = 0.04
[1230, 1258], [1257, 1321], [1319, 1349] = 0.06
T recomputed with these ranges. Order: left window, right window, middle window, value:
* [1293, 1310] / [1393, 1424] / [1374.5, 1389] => 0.02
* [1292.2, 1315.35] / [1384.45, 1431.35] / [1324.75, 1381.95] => -0.01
